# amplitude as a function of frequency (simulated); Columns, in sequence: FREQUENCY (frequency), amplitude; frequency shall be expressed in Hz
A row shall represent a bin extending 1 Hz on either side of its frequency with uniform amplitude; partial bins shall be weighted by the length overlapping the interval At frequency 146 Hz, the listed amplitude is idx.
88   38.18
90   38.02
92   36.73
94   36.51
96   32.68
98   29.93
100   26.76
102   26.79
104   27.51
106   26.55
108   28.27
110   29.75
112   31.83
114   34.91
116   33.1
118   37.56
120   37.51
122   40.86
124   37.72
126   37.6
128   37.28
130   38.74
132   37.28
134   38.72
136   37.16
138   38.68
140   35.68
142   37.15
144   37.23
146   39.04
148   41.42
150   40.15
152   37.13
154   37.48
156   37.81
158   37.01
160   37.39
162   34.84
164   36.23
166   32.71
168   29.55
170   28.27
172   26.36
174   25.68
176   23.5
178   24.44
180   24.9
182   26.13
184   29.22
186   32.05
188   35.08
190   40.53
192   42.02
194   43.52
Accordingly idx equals 39.04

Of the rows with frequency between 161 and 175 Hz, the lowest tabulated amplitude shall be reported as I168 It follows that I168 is 25.68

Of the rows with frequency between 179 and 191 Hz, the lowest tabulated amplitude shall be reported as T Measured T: 24.9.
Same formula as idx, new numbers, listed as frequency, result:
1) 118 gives 37.56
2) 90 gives 38.02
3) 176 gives 23.5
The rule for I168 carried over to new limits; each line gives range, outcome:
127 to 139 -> 37.16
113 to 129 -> 33.1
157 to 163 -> 34.84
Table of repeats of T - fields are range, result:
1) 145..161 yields 37.01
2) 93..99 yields 29.93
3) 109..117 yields 29.75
